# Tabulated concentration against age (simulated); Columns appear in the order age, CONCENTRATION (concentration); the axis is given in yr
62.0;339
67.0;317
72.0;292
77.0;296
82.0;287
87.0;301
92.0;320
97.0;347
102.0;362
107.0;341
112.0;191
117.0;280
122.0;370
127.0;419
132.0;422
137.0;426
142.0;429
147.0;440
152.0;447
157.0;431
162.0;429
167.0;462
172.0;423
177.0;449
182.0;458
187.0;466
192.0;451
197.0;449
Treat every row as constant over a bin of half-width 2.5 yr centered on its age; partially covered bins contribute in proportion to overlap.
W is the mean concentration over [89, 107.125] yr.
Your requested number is 342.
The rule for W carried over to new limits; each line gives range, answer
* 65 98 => 307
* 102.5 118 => 282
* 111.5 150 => 383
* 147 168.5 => 441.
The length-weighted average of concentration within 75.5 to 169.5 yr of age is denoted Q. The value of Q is 369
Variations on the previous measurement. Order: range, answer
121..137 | 410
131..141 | 425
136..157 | 436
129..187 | 439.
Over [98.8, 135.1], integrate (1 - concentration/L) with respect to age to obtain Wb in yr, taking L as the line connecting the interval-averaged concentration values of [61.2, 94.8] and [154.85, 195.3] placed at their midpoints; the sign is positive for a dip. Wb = 2.1 yr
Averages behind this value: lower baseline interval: 306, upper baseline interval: 446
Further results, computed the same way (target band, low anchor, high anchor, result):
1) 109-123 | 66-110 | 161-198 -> 3.3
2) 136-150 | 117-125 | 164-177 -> -1.6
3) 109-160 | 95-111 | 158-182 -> 0.3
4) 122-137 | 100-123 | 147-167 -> -2.3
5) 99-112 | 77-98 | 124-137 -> 1.2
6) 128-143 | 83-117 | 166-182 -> -2.1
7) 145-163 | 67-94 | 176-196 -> -1.3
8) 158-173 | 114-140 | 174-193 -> -0.3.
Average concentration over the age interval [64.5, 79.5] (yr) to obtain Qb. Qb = 302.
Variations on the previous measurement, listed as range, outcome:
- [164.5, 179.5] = 445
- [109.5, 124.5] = 280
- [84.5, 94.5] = 310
